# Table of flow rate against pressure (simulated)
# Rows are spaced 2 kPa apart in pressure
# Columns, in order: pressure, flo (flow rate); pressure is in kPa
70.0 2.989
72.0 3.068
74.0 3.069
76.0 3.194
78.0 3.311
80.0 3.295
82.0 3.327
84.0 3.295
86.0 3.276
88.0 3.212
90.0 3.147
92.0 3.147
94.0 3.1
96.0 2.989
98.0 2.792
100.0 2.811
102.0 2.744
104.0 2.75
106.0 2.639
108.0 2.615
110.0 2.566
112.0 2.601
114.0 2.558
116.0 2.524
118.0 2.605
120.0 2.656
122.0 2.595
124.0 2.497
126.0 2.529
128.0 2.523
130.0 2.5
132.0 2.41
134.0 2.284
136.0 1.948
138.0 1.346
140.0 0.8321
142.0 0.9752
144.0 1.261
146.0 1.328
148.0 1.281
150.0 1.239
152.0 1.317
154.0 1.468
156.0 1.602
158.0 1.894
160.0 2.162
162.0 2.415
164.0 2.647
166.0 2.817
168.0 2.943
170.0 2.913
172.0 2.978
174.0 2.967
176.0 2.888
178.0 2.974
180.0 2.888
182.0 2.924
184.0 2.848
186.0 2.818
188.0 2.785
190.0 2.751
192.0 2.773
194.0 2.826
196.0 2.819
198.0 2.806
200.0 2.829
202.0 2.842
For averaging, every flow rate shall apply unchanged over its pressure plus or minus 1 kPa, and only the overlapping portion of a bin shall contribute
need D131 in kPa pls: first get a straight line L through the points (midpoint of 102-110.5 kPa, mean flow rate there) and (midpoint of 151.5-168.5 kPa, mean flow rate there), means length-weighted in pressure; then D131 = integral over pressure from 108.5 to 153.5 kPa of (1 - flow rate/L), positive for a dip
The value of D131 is 7.9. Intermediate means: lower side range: 2.66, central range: 2.02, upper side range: 2.14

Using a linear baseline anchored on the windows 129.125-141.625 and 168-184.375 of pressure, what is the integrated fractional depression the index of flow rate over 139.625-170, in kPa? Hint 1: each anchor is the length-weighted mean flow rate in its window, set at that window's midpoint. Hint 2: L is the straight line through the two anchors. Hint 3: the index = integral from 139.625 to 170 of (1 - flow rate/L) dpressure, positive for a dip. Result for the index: 7.7 kPa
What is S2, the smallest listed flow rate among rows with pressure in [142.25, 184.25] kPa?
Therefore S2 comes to 1.239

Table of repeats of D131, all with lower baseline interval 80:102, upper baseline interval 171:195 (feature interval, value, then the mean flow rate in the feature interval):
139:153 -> 8.4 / 1.18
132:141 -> 3.9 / 1.69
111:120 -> 1.4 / 2.58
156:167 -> 2.3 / 2.32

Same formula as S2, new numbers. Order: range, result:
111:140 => 0.8321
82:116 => 2.524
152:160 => 1.317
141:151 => 0.9752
